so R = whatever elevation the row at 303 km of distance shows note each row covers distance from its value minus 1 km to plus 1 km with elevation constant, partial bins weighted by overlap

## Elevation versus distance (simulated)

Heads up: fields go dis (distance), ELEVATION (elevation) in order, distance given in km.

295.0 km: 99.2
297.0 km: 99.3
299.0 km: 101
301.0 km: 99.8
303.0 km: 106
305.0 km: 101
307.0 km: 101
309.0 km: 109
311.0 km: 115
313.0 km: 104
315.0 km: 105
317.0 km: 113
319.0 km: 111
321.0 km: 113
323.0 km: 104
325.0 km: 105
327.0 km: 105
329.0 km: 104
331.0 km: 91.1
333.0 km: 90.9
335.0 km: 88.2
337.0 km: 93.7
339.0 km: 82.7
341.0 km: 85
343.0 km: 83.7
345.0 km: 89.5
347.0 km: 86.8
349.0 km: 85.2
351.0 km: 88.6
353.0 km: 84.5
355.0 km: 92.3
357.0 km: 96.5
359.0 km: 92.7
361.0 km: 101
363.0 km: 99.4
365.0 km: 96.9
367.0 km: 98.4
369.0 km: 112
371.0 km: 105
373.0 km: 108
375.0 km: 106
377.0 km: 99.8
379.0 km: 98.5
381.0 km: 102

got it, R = 106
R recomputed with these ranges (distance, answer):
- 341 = 85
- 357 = 96.5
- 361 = 101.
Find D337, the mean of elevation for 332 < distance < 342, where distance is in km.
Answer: 88.1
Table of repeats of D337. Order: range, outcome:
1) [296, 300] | 100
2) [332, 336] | 89.6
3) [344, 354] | 86.9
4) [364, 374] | 104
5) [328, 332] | 97.5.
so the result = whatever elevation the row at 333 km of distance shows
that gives 90.9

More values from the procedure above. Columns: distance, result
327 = 105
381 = 102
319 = 111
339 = 82.7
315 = 105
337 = 93.7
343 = 83.7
